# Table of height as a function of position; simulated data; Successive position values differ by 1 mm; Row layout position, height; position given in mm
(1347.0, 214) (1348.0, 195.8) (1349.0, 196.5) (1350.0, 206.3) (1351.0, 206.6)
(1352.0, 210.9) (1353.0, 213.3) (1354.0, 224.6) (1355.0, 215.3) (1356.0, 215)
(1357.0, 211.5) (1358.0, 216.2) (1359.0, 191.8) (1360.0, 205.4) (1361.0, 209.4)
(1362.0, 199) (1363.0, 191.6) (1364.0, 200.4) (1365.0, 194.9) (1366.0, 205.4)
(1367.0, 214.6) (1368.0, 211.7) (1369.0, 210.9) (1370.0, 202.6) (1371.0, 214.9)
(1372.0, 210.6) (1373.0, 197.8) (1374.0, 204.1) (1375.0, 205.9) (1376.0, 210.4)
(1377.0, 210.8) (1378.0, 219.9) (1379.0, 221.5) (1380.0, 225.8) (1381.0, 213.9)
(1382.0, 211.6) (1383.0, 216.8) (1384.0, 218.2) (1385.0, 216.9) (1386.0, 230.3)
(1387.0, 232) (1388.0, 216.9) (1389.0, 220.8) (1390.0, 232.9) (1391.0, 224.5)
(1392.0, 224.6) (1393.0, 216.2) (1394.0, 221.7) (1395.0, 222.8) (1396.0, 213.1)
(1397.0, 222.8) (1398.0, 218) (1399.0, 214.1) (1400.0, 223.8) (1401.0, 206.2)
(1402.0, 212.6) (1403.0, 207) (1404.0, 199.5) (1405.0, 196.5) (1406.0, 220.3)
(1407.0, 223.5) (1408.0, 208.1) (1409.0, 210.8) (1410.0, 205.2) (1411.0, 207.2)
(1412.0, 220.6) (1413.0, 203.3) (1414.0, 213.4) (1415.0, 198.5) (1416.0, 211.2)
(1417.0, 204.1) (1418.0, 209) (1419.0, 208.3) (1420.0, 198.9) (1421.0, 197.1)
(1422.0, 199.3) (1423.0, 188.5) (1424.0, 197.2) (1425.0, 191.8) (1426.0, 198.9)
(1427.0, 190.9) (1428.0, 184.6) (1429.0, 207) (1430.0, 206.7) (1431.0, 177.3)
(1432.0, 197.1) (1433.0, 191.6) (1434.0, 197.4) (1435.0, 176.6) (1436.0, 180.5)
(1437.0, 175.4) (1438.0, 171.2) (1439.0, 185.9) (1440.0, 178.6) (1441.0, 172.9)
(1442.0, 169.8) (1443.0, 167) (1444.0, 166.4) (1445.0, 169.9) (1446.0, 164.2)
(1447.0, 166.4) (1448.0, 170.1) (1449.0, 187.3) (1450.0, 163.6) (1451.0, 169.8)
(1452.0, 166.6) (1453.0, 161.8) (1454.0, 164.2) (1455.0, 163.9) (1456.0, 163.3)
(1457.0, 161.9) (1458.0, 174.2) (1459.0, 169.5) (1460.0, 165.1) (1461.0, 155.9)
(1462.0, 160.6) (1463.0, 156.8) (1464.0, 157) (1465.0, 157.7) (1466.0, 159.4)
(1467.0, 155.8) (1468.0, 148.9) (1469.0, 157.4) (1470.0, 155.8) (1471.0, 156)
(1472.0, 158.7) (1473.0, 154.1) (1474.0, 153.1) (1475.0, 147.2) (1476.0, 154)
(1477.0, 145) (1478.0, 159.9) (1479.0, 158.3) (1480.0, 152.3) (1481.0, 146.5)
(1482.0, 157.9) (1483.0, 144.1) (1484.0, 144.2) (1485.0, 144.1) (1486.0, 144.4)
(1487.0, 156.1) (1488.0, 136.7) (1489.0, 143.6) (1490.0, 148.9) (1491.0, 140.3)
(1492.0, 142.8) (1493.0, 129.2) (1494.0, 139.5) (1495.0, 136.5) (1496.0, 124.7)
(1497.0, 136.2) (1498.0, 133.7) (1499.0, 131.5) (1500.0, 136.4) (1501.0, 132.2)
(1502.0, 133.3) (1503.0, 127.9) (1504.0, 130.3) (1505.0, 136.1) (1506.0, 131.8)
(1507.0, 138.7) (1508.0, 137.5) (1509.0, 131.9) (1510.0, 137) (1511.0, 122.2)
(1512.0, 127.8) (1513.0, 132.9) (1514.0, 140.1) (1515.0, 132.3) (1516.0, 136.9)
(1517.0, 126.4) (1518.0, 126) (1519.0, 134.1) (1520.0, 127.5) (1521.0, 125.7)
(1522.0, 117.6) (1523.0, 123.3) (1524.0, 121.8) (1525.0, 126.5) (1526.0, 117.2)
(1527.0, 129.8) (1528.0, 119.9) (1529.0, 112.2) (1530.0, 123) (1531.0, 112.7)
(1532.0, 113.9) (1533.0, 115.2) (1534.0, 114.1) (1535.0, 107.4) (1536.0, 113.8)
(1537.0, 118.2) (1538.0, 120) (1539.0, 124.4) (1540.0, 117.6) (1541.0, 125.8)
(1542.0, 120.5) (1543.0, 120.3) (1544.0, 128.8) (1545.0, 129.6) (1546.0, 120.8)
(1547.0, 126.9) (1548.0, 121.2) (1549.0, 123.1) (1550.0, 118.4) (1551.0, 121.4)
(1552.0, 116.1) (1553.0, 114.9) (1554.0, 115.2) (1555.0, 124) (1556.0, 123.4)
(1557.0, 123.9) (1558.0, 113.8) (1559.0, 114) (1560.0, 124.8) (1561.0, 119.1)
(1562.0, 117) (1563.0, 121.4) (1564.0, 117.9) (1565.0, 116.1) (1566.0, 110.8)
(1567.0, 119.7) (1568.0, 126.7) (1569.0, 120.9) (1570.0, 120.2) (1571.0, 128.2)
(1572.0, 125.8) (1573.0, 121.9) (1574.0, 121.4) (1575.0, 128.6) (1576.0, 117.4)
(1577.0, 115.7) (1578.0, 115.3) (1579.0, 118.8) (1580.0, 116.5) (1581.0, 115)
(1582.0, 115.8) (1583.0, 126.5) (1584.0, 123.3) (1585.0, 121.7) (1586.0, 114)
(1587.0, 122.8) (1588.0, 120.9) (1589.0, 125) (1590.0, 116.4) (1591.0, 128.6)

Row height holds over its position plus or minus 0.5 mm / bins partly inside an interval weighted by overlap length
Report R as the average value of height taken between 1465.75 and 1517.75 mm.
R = 142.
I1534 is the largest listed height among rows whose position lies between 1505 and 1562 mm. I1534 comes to 140.1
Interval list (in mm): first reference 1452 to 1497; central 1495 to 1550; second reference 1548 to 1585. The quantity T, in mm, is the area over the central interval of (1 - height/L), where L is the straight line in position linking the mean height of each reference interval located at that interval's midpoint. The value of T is 3.9 mm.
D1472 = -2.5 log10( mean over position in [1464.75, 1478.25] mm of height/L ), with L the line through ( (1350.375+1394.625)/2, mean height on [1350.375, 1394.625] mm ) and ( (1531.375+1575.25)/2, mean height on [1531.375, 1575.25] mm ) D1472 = 0.05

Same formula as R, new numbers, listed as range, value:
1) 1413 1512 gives 163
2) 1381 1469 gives 193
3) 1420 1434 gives 195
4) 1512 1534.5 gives 124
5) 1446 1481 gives 160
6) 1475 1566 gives 129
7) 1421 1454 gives 181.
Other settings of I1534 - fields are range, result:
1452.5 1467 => 174.2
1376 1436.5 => 232.9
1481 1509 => 157.9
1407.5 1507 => 220.6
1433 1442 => 197.4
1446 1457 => 187.3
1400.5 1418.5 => 223.5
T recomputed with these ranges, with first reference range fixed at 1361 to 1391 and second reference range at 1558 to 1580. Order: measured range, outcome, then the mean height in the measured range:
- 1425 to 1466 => 1.2 mm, 174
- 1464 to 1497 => 2.8 mm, 148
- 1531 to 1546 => 1.7 mm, 119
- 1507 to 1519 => 1.2 mm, 132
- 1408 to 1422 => -0.9 mm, 207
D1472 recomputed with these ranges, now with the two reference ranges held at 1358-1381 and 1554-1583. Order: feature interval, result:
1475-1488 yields 0.06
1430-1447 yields -0.01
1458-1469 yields 0.05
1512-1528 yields 0.11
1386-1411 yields -0.11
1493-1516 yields 0.11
